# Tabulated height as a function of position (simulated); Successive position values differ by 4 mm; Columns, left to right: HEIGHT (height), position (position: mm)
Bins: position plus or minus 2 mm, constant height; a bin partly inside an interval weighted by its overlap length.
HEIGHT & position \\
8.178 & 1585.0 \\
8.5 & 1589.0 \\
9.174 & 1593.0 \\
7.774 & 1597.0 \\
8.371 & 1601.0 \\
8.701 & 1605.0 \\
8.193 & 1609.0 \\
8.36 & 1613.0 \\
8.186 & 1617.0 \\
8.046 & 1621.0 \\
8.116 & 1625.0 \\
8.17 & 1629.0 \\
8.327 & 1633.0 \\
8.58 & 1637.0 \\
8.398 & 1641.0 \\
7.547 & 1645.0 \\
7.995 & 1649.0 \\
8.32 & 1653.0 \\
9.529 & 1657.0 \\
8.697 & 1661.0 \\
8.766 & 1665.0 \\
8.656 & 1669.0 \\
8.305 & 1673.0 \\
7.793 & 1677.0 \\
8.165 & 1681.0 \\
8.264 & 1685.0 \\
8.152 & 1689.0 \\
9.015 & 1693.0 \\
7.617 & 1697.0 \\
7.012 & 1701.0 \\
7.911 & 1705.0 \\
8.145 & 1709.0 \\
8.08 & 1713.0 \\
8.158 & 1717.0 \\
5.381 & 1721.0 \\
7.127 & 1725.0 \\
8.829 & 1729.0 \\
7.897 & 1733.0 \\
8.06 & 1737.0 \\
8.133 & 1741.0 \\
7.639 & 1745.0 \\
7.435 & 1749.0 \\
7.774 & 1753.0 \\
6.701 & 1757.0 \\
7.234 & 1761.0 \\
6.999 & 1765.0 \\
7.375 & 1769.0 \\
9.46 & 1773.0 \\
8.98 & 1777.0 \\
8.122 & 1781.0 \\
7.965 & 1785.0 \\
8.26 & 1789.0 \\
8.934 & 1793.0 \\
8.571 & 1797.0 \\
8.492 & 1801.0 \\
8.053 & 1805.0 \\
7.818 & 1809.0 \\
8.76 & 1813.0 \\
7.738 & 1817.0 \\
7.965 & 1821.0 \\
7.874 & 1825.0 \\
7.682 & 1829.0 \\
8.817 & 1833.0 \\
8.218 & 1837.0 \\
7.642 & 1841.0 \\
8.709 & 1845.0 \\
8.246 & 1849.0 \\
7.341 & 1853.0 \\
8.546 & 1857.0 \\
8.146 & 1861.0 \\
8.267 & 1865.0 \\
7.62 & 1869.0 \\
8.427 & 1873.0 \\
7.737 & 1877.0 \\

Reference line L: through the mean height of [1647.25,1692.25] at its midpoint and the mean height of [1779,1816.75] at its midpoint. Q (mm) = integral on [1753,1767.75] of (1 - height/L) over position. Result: 2.2 mm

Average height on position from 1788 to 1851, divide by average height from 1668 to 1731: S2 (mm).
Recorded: 1.04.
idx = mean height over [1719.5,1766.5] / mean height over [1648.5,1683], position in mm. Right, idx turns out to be 0.9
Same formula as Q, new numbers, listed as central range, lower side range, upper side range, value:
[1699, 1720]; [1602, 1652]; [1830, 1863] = 1.2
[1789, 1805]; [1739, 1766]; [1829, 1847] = -1.4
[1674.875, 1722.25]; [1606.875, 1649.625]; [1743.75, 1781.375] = 0.7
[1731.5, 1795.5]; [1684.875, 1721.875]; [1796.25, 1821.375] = 0.8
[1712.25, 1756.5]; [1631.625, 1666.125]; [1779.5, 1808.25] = 3.9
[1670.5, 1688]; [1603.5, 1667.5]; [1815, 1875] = 0.3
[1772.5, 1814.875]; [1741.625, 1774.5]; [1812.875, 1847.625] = -3.3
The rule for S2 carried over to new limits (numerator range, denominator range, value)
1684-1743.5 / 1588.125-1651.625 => 0.95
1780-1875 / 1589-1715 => 0.99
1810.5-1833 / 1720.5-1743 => 1.05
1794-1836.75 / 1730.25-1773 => 1.07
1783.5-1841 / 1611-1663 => 0.99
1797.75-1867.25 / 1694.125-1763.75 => 1.07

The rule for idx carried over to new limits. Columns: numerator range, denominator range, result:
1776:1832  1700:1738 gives 1.07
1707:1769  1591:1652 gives 0.92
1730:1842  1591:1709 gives 0.97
